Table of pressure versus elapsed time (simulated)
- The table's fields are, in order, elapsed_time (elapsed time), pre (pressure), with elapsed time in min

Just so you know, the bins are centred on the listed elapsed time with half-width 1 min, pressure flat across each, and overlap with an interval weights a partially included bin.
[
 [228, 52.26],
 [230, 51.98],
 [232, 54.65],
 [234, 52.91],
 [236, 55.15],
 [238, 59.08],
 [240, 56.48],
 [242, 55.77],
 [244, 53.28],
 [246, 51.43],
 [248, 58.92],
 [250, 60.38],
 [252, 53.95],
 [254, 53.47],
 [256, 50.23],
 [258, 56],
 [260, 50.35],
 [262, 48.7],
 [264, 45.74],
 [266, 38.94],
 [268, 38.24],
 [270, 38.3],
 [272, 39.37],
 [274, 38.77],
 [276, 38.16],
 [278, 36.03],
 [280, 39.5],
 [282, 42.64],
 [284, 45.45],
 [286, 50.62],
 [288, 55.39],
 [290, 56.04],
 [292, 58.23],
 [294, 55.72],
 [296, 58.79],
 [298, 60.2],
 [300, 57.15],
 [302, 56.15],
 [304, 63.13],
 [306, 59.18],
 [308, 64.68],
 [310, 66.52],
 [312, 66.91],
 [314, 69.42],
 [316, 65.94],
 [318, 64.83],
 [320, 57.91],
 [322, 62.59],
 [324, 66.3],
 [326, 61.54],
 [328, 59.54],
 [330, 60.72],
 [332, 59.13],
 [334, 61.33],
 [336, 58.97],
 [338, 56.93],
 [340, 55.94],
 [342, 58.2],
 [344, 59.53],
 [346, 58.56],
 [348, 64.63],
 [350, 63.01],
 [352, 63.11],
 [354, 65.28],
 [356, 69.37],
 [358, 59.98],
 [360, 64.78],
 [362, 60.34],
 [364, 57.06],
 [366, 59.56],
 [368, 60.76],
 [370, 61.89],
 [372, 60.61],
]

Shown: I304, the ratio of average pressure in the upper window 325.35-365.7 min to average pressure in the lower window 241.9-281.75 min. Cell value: 1.30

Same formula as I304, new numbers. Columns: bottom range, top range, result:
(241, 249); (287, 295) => 1.03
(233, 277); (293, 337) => 1.24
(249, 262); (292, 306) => 1.09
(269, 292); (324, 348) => 1.35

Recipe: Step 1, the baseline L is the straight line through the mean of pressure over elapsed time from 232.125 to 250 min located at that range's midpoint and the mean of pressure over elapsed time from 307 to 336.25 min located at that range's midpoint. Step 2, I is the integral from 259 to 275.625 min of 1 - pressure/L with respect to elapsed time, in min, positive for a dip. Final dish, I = 4.55 min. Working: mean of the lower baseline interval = 55.6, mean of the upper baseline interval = 63.2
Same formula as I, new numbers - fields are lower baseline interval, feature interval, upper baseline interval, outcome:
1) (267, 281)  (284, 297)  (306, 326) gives -1.70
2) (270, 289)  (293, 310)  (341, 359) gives -3.82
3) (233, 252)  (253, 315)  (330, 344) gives 6.07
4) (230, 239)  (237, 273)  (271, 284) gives -1.97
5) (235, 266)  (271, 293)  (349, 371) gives 4.16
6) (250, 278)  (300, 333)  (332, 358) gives -4.17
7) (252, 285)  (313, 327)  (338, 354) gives -2.32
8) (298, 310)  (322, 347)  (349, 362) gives 1.09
